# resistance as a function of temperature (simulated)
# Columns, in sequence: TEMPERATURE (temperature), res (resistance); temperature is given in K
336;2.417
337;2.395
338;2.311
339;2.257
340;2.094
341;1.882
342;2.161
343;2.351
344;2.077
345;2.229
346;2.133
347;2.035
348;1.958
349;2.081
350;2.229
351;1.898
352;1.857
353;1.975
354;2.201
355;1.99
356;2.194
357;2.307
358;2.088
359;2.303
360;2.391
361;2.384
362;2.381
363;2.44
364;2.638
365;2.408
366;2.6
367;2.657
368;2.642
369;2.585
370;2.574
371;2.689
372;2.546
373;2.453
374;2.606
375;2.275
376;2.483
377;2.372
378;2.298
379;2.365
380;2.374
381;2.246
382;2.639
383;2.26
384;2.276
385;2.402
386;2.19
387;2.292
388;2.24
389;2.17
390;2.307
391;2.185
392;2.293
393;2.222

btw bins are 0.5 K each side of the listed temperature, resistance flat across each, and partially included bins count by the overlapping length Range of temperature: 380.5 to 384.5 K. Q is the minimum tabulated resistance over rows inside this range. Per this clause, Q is 2.246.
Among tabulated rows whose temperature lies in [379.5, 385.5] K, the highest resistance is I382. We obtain 2.639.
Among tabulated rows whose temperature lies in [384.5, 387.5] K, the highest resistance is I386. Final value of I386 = 2.402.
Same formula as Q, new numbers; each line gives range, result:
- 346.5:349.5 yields 1.958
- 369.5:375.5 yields 2.275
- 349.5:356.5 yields 1.857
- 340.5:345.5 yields 1.882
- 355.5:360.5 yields 2.088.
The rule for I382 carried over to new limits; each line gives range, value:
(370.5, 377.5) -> 2.689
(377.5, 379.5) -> 2.365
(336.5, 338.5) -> 2.395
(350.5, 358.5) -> 2.307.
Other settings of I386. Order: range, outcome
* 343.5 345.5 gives 2.229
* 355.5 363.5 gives 2.44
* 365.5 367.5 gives 2.657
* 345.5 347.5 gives 2.133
